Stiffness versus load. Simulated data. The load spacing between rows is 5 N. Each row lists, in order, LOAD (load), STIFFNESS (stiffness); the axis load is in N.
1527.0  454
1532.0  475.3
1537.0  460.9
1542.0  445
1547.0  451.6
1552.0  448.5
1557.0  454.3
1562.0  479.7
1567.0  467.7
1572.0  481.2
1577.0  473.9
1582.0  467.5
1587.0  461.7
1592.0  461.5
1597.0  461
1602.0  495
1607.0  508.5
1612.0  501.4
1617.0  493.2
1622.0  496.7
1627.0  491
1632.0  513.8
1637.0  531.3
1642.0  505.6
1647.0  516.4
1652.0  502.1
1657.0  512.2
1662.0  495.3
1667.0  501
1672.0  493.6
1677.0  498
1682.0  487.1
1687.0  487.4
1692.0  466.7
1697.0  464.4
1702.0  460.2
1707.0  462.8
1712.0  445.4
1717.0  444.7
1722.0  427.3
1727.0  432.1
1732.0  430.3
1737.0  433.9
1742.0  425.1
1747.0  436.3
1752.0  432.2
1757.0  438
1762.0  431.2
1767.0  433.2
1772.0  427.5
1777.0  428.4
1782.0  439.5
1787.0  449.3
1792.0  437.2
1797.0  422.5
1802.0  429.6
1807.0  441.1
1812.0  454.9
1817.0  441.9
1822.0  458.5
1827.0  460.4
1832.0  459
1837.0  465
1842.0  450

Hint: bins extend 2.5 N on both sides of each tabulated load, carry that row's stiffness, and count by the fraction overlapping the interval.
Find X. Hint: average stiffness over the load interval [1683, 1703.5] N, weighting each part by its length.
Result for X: 471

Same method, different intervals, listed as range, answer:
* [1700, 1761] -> 439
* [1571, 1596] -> 468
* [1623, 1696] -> 499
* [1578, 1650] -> 493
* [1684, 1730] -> 455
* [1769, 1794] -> 436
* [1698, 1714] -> 457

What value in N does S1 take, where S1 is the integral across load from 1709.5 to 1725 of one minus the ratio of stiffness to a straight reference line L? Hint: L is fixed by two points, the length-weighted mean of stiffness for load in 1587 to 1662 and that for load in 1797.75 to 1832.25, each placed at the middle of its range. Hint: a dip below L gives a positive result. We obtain 1.1 N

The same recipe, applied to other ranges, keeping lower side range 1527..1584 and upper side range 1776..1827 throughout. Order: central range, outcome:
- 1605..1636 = -3.00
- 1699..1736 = 0.50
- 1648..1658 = -1.16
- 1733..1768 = 1.06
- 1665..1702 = -2.56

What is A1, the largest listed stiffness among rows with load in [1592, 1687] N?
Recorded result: 531.3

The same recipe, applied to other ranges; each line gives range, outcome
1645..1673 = 516.4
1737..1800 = 449.3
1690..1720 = 466.7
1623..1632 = 513.8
